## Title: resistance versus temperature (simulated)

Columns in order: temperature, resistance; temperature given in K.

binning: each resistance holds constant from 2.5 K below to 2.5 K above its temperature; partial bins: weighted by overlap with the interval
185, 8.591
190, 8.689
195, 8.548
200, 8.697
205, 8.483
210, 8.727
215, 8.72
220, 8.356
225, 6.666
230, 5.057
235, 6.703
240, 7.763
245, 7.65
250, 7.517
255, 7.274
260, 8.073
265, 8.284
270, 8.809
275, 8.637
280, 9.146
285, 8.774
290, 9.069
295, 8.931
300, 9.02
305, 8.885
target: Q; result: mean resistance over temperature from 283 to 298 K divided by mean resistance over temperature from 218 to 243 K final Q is 1.30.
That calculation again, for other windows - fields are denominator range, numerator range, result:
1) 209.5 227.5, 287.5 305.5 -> 1.12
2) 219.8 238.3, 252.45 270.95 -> 1.23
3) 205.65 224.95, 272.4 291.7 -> 1.07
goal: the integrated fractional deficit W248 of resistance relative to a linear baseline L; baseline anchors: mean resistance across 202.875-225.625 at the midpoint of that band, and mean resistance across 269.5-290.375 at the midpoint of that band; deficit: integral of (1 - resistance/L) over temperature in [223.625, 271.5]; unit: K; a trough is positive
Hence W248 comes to 6.9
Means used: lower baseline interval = 8.31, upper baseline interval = 8.88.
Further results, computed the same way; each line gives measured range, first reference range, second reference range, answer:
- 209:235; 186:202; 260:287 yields 3.88 K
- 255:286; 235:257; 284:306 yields -1.11 K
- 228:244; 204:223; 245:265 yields 2.79 K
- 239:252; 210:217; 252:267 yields 0.78 K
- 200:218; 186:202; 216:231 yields -1.87 K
